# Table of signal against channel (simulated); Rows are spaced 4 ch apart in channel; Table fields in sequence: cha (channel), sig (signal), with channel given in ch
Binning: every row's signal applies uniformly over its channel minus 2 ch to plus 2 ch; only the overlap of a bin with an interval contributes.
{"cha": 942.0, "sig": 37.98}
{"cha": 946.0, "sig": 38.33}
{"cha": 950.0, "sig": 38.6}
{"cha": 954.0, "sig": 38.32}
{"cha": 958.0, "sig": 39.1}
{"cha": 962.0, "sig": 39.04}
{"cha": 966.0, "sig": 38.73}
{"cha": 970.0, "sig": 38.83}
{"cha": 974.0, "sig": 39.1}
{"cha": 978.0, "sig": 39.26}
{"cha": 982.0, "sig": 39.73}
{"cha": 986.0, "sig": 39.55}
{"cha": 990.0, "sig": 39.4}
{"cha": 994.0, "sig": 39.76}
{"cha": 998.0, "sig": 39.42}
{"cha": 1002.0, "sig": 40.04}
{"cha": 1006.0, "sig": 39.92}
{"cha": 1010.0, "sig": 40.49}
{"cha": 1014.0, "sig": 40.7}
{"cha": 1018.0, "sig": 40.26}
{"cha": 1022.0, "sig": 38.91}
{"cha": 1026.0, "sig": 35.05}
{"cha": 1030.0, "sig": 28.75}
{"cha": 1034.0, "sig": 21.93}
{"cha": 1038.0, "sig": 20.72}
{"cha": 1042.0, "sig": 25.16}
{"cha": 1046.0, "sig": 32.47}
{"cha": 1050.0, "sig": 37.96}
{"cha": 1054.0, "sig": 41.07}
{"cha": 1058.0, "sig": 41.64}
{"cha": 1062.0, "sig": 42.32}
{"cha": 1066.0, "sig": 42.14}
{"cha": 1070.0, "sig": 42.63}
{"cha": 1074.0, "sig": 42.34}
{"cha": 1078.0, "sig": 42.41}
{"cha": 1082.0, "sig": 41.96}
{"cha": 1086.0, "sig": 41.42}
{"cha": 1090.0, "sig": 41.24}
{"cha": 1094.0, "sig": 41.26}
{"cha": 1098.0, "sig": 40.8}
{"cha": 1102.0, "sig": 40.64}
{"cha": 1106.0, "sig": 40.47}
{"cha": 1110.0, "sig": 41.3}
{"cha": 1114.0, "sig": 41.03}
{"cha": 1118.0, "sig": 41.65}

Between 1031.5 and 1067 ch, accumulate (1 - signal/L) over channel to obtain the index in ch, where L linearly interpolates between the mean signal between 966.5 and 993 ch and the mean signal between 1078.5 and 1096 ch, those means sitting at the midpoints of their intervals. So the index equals 6.2 ch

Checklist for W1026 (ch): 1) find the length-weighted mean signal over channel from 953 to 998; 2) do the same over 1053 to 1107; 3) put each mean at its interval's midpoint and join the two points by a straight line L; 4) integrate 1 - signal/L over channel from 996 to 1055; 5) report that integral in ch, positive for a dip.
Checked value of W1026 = 8.14 ch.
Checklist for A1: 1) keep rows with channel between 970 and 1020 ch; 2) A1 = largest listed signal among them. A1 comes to 40.7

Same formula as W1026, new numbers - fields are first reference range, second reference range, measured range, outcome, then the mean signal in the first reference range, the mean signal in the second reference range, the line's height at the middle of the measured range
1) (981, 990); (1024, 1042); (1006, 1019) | -3.4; 39.6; 26.5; 32.1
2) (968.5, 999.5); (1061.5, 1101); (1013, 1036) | 3.6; 39.4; 41.8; 40.4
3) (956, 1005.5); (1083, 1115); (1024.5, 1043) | 6.4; 39.3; 41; 40.1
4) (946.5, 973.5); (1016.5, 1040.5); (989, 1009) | -3.3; 38.8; 30.6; 34.1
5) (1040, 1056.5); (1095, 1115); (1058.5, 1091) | -4.1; 34.4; 40.9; 37.4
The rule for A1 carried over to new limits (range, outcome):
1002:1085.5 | 42.63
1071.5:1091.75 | 42.41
